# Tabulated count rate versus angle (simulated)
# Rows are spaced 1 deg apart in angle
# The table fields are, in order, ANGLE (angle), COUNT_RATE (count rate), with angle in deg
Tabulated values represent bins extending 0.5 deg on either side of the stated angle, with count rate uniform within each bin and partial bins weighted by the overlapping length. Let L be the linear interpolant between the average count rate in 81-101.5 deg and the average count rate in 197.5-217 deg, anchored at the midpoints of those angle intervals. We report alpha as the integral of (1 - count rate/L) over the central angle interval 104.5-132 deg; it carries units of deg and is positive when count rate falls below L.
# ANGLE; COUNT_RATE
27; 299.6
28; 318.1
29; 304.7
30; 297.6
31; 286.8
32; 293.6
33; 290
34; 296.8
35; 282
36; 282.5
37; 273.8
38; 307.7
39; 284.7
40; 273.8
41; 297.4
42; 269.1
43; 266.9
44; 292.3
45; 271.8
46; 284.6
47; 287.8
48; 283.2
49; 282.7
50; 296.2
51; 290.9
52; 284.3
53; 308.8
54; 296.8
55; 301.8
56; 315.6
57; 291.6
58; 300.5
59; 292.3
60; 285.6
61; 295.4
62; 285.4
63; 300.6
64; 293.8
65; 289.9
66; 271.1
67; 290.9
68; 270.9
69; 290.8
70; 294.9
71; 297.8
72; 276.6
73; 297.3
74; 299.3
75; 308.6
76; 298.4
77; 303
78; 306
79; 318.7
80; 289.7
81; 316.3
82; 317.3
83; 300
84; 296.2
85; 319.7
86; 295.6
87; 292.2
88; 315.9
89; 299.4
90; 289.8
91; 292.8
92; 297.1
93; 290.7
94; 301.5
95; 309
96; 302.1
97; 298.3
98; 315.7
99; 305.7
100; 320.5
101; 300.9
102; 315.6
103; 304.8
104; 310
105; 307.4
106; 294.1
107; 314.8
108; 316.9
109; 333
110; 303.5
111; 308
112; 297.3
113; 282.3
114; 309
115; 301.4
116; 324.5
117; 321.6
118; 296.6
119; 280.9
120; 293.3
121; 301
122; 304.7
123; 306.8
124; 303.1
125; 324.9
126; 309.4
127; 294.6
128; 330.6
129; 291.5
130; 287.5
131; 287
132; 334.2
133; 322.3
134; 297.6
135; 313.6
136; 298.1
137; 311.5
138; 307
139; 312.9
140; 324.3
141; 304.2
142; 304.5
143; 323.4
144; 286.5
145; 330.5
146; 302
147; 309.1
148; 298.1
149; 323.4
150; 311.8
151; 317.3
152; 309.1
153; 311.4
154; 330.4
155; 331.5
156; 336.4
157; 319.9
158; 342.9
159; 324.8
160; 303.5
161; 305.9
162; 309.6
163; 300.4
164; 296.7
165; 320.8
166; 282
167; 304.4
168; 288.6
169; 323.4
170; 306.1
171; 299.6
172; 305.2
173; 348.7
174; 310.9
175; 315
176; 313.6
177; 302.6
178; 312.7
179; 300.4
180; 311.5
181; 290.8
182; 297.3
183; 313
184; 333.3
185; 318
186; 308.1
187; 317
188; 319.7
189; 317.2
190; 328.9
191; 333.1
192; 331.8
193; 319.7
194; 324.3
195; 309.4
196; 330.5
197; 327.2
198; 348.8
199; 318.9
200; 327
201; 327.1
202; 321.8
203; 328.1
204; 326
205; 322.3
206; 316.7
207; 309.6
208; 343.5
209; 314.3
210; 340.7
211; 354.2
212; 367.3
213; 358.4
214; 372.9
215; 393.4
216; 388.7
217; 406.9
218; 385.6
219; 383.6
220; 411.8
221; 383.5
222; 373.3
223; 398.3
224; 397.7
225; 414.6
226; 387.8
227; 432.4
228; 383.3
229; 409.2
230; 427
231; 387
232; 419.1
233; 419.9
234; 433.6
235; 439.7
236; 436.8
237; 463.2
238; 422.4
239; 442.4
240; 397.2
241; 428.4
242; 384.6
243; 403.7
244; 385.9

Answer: 0.6 deg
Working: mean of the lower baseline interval 303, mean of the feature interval 305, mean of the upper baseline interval 343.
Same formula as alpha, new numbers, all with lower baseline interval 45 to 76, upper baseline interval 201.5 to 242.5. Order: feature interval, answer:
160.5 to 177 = 2.2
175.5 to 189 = 1.9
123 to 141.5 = 1.4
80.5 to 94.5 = 0.3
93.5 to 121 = 1.1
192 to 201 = 1.1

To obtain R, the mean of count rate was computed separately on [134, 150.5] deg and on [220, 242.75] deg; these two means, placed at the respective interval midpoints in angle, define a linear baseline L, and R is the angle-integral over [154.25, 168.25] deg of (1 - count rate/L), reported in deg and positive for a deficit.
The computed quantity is 0.8 deg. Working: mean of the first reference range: 310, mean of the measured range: 313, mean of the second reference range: 413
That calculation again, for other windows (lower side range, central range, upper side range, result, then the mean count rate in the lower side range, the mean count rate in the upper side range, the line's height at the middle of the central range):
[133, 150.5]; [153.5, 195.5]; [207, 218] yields 2.4 deg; 310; 363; 334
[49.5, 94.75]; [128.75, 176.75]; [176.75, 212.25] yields 0.4 deg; 297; 322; 314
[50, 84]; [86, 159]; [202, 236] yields 4.1 deg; 296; 380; 327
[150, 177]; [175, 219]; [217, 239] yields 4.0 deg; 314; 411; 364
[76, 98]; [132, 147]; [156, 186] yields -0.1 deg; 303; 311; 308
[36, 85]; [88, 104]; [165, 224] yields 0.0 deg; 293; 333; 303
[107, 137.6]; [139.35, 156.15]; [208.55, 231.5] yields 0.6 deg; 306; 386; 327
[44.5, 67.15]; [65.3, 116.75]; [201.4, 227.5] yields 1.0 deg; 291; 367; 308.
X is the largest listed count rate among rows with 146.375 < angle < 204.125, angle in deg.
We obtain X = 348.8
